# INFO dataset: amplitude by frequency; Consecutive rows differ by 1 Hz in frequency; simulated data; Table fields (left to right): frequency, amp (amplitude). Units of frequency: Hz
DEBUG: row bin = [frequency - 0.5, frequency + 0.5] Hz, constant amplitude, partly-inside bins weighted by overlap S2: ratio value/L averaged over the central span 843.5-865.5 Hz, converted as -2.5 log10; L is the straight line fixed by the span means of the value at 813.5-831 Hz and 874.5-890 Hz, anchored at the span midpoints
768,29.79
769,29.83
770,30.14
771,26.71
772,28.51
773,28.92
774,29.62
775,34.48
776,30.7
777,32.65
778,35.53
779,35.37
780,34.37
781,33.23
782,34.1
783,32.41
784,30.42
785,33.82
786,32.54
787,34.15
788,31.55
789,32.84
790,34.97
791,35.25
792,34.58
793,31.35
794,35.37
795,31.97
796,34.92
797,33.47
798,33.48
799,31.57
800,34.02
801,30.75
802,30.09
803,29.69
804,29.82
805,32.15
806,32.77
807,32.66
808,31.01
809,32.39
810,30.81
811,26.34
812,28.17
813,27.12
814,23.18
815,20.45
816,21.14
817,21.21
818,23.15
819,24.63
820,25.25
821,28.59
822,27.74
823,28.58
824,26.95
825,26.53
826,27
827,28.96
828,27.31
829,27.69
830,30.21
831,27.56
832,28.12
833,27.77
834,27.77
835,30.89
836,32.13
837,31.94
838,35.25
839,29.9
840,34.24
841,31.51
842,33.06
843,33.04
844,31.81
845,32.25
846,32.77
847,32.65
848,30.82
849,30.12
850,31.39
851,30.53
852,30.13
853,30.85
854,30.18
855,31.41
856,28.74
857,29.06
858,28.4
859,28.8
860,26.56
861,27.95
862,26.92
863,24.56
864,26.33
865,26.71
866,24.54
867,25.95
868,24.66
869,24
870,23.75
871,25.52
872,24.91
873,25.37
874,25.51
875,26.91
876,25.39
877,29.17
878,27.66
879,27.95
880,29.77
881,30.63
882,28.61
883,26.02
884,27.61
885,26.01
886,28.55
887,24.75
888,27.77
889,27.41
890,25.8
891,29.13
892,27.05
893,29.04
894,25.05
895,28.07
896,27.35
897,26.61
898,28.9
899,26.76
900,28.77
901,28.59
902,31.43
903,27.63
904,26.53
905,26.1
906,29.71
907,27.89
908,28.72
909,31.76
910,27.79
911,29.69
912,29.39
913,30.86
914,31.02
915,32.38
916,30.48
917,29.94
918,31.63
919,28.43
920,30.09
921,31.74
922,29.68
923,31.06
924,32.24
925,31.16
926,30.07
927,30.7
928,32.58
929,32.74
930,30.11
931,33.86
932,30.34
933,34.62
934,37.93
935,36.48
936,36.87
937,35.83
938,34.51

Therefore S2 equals -0.106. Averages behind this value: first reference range 25.8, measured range 29.5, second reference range 27.6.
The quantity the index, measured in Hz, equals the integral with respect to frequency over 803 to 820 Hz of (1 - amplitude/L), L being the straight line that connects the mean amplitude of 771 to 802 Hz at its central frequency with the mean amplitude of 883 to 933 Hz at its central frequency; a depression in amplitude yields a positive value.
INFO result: 2.5 Hz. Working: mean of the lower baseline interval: 32.8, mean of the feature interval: 27.3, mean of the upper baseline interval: 29.2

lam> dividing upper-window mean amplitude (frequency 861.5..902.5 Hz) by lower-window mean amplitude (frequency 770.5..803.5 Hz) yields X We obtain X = 0.83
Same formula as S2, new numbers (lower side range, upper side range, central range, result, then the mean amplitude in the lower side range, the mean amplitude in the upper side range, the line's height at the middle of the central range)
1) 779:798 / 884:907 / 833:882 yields 0.03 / 33.5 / 27.6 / 29.7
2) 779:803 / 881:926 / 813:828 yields 0.25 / 33.1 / 28.8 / 31.9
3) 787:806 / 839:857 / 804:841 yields 0.13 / 32.7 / 31.4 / 32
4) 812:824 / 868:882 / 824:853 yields -0.19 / 24.9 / 26.7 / 25.5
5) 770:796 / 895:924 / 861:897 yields 0.13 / 32.6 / 29.3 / 30.1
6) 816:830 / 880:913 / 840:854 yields -0.18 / 26.4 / 28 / 26.9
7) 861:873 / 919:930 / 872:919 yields 0.00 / 25.4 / 31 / 28.2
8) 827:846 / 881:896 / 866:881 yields 0.08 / 30.7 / 27.3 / 28.3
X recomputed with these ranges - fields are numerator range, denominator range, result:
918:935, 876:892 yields 1.15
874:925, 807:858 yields 0.99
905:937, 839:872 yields 1.08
